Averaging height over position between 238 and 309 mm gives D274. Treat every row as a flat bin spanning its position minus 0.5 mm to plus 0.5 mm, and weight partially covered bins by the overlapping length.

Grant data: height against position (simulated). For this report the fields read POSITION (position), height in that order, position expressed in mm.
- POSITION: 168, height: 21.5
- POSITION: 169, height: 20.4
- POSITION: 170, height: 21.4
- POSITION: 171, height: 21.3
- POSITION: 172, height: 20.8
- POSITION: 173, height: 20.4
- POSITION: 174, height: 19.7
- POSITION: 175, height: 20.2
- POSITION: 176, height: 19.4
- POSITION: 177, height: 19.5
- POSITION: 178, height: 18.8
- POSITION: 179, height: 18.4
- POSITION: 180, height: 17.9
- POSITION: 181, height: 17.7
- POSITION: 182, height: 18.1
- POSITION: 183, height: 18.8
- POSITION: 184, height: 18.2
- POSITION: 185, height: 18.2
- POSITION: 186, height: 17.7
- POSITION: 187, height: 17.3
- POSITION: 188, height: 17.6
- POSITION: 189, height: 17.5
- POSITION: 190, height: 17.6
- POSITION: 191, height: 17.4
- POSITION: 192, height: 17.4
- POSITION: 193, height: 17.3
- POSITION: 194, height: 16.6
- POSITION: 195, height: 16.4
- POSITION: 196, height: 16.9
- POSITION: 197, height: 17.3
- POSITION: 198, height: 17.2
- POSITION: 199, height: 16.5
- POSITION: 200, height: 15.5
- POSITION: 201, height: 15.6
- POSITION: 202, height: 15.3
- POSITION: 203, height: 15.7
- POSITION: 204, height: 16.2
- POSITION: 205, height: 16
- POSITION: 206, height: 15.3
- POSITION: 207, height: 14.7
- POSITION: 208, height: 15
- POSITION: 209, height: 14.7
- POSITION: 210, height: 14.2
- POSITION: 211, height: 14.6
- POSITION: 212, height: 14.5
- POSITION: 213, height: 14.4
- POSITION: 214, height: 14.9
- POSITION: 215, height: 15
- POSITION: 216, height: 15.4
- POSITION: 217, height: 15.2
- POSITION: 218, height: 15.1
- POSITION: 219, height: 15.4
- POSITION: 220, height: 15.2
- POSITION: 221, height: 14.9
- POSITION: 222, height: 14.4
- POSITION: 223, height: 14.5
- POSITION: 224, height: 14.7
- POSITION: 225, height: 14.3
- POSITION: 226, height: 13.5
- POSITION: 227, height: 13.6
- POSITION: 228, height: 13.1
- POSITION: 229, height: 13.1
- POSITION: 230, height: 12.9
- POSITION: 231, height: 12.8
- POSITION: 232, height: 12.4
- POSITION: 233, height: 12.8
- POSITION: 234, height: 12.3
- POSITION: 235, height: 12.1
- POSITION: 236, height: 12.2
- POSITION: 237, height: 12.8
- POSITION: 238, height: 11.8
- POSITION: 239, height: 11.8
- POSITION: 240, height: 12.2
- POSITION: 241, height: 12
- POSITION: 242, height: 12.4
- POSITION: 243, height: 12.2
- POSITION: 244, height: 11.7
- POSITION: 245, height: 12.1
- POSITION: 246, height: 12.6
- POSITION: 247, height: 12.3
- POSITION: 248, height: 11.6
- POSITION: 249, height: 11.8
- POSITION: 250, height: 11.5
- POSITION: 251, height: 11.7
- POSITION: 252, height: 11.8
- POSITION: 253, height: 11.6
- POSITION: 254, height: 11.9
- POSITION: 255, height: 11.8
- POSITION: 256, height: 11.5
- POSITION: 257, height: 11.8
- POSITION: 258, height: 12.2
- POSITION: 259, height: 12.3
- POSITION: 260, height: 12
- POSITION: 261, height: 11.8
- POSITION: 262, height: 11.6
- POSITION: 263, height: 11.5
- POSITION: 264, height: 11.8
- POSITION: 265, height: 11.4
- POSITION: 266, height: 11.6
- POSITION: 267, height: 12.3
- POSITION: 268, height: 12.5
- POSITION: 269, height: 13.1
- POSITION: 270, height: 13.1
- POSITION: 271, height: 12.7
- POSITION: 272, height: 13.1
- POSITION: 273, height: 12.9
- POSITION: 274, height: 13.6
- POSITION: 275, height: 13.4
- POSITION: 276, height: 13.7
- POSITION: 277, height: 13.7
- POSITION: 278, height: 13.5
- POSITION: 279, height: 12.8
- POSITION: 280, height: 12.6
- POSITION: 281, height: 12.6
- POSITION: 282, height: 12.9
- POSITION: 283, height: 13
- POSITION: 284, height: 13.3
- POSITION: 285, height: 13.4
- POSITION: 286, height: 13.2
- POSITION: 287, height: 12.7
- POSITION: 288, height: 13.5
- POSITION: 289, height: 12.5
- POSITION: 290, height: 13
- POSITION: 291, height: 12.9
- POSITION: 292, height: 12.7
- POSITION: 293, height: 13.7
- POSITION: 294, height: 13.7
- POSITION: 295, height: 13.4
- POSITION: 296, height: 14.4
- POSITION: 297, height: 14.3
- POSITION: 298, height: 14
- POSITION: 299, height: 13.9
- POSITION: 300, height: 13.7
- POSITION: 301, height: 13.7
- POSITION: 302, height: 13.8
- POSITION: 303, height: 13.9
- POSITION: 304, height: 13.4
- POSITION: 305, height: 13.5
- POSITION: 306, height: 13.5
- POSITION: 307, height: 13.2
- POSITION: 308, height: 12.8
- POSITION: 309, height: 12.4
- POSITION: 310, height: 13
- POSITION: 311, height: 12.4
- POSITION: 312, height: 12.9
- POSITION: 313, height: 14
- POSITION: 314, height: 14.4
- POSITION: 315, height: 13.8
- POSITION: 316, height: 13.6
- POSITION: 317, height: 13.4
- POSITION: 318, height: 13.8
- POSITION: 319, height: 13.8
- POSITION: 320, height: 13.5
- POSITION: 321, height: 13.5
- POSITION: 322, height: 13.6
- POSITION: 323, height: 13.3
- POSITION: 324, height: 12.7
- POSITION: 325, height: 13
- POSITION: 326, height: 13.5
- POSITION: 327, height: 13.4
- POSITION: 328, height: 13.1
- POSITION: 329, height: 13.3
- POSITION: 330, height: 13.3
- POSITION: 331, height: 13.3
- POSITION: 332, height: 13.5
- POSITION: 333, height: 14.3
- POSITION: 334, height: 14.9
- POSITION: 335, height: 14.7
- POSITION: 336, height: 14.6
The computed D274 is 12.7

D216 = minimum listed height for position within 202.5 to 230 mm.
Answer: 12.9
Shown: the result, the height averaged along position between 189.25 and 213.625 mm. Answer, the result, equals 15.9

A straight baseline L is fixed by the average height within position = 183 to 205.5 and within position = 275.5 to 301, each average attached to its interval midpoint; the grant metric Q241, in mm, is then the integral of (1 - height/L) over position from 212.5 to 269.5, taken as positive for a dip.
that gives 8.9 mm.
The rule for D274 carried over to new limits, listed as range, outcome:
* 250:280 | 12.4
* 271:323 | 13.4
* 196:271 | 13.4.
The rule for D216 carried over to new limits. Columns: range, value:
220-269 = 11.4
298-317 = 12.4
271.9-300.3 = 12.5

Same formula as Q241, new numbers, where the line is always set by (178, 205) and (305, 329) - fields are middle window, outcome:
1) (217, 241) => 3.96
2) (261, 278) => 2.47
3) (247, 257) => 2.35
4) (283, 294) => 0.84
